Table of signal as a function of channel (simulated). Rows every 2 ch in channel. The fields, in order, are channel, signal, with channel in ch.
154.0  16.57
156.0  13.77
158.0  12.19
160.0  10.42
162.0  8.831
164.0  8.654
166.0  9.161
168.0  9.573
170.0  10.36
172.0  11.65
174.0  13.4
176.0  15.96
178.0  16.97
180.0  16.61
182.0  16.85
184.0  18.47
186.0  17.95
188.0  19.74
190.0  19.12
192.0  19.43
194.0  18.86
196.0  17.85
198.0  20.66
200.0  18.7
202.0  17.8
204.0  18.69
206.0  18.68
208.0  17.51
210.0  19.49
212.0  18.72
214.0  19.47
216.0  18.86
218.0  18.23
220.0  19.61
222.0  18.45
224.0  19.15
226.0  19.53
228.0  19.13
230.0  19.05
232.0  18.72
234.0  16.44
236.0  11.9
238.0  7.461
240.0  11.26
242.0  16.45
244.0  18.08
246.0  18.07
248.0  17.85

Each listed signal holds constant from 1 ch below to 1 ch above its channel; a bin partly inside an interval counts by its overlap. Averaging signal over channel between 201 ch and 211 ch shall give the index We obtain 18.4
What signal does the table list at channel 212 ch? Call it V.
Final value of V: 18.72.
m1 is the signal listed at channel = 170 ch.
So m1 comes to 10.36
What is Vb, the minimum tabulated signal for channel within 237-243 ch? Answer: 7.461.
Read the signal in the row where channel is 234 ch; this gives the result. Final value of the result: 16.44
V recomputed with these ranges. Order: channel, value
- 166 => 9.161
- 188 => 19.74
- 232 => 18.72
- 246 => 18.07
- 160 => 10.42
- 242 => 16.45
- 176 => 15.96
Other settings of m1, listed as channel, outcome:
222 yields 18.45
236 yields 11.9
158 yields 12.19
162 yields 8.831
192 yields 19.43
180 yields 16.61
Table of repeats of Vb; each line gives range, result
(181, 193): 16.85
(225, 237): 11.9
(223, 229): 19.13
